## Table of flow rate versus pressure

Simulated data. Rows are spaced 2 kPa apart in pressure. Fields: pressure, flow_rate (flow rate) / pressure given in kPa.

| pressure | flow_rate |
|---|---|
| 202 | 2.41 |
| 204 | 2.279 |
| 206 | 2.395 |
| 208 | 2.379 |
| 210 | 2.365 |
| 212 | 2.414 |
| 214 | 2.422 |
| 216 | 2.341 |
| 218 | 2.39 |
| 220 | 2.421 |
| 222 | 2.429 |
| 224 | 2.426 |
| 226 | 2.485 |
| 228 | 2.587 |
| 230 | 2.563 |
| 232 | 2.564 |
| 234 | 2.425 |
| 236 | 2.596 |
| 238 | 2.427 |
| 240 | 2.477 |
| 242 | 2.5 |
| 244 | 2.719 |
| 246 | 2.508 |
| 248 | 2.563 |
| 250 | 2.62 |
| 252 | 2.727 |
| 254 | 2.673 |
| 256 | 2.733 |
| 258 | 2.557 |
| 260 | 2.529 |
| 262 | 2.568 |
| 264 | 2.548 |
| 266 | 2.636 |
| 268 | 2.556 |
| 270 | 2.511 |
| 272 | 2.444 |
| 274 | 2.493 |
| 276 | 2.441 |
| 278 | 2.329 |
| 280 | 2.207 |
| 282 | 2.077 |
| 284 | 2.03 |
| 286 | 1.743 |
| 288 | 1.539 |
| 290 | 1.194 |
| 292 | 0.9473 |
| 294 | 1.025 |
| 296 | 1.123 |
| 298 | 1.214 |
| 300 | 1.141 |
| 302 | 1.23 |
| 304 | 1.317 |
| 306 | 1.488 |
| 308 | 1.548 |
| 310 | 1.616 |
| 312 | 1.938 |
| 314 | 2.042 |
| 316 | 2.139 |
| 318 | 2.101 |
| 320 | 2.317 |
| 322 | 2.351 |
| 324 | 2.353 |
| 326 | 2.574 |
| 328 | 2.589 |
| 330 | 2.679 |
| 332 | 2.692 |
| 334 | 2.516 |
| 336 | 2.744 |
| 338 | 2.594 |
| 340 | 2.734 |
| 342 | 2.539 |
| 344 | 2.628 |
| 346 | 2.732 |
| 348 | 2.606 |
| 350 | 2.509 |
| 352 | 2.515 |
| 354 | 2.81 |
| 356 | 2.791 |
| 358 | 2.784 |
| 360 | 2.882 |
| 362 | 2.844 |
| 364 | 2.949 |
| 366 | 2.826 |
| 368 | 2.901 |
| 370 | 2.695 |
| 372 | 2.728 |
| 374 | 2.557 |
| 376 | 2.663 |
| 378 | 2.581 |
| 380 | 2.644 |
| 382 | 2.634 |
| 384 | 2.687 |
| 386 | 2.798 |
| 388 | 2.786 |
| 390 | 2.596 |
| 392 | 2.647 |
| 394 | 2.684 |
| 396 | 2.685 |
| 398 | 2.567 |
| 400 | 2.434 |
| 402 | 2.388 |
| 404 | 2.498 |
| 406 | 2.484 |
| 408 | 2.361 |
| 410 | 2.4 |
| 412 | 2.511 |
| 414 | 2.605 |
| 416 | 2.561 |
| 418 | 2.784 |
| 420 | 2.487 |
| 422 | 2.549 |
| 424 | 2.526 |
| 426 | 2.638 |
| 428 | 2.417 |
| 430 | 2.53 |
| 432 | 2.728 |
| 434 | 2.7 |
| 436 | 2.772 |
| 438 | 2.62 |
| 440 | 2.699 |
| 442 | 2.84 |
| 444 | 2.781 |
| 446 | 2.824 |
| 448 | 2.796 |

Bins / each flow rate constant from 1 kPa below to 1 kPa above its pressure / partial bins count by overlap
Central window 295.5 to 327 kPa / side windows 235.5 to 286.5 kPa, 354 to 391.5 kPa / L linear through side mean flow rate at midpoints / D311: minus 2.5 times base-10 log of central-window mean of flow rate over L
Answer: 0.40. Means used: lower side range 2.48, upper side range 2.74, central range 1.79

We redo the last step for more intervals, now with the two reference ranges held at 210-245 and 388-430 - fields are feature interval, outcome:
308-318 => 0.296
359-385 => -0.085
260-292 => 0.141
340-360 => -0.062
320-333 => -0.003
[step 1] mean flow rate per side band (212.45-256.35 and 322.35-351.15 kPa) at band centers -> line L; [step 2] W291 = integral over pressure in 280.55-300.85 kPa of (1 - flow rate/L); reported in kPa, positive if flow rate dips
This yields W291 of 9.0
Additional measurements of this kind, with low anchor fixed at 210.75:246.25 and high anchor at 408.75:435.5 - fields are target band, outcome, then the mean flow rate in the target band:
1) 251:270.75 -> -0.9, 2.6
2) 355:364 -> -1.0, 2.84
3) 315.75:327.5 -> 0.9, 2.33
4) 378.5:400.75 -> -0.8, 2.65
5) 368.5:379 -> -0.4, 2.66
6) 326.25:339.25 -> -0.5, 2.63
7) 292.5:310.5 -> 8.8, 1.28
